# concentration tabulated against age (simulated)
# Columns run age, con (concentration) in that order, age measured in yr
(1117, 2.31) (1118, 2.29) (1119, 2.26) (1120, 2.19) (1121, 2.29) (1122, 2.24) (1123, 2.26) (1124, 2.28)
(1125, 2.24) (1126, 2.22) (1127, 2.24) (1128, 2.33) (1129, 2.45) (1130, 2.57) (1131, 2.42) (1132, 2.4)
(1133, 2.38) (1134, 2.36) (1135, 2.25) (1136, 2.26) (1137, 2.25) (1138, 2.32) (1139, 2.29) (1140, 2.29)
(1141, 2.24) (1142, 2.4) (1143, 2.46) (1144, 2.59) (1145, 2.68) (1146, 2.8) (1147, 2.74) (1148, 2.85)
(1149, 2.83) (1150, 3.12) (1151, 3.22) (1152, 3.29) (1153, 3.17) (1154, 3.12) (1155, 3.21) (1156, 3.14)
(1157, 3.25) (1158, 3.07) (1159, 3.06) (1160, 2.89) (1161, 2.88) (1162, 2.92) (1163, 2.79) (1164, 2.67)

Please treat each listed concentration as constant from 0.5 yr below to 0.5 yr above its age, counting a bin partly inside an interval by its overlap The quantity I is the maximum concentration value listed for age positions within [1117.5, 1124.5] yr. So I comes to 2.29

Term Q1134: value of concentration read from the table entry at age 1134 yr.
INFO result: 2.36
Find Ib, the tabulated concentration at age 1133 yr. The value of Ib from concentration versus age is 2.38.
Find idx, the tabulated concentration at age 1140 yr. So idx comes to 2.29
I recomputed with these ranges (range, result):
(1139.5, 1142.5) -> 2.4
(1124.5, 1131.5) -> 2.57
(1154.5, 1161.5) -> 3.25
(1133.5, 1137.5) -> 2.36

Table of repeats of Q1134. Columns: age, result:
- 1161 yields 2.88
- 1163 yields 2.79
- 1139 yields 2.29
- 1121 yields 2.29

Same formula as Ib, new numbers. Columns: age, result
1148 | 2.85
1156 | 3.14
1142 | 2.4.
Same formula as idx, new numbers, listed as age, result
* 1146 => 2.8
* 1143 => 2.46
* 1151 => 3.22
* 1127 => 2.24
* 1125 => 2.24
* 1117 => 2.31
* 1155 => 3.21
